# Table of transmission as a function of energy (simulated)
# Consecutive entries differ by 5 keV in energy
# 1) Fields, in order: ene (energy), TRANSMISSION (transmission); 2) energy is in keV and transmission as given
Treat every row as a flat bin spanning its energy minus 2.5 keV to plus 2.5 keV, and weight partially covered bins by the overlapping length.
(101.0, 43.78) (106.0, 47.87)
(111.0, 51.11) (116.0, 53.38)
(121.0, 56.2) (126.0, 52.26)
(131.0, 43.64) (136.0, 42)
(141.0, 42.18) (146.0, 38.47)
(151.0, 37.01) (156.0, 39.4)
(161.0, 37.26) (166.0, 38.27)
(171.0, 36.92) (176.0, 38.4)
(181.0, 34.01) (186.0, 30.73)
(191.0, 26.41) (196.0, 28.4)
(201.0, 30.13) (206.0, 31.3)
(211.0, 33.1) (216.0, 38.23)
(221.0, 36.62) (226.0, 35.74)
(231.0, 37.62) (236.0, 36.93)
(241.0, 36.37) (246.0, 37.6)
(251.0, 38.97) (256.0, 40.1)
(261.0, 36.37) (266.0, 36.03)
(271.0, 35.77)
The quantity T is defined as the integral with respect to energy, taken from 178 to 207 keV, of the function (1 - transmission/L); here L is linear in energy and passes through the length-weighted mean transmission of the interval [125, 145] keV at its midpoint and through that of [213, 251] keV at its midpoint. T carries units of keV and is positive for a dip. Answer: 7.0 keV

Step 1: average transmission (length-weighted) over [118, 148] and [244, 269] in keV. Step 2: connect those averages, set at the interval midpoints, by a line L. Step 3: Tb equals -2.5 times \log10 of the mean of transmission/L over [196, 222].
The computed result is 0.23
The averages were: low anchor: 46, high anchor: 37.8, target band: 33.2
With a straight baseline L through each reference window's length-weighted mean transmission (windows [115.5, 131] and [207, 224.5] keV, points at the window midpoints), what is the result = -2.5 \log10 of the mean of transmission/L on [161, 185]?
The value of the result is 0.19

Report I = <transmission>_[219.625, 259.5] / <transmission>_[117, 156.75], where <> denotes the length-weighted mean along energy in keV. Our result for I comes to 0.84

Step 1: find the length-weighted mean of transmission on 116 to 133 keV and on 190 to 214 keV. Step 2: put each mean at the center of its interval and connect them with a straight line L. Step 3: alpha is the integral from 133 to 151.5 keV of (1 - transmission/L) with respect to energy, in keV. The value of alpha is 2.4 keV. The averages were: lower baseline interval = 51.3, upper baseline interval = 30.3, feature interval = 40.3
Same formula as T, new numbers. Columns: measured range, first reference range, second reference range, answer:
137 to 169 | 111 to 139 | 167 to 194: 1.90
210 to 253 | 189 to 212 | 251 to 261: -2.65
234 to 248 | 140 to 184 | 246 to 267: 0.36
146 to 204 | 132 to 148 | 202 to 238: 6.50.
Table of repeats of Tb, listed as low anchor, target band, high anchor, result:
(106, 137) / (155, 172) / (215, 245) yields 0.18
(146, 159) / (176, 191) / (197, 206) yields 0.03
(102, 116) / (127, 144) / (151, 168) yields 0.01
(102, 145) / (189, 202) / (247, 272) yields 0.45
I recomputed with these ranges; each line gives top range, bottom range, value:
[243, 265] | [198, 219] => 1.15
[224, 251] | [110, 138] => 0.74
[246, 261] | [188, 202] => 1.37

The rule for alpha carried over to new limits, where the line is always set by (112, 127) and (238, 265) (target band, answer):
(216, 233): 1.7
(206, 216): 2.0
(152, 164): 2.7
